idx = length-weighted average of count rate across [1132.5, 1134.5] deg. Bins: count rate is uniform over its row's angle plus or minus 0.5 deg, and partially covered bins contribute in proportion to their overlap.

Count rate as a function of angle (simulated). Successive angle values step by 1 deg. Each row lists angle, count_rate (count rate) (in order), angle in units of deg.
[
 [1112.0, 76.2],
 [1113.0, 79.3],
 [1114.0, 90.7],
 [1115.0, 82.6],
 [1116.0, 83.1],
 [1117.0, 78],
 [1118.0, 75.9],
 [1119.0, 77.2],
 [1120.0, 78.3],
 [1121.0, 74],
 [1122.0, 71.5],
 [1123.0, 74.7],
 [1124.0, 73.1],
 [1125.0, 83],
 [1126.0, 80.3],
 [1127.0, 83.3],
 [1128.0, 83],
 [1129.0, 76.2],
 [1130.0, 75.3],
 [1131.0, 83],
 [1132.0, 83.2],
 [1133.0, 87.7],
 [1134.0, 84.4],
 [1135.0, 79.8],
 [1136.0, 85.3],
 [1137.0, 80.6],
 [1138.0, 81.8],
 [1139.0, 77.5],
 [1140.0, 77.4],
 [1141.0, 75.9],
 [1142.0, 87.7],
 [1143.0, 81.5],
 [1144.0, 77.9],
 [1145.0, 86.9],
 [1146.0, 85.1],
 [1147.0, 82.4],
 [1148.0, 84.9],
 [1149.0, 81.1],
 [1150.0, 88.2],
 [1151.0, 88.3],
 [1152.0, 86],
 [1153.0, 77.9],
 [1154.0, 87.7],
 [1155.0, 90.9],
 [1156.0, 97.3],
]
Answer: 86.1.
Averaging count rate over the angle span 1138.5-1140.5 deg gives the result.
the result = 77.5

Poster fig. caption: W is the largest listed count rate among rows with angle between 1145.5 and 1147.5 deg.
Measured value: 85.1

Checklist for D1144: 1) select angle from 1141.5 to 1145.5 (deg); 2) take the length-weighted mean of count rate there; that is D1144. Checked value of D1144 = 83.5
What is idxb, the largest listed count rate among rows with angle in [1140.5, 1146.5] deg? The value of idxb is 87.7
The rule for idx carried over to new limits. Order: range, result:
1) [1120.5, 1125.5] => 75.3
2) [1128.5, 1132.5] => 79.4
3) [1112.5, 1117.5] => 82.7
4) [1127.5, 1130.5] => 78.2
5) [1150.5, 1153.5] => 84.1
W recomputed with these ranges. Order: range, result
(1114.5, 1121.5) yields 83.1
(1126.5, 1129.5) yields 83.3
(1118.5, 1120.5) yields 78.3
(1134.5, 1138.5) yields 85.3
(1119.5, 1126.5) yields 83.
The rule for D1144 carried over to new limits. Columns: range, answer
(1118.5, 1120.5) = 77.8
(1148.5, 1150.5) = 84.7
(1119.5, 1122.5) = 74.6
